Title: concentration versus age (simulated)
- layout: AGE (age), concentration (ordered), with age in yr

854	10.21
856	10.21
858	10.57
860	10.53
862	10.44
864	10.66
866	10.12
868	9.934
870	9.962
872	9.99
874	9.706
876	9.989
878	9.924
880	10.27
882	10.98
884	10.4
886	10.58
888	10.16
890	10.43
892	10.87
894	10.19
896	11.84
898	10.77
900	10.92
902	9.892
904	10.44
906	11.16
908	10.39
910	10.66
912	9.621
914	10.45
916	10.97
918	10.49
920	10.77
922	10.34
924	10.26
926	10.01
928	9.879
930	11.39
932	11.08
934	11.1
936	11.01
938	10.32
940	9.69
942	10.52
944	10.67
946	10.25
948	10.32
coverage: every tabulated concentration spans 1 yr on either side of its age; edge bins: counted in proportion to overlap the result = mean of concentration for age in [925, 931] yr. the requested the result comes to 10.4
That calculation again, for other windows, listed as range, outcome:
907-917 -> 10.4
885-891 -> 10.4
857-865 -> 10.6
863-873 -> 10.1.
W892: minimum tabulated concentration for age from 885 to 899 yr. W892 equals 10.16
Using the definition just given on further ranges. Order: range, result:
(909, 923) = 9.621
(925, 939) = 9.879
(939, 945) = 9.69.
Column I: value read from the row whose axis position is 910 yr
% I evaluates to 10.66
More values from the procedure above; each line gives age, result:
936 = 11.01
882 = 10.98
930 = 11.39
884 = 10.4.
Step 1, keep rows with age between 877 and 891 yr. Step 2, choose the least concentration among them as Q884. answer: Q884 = 9.924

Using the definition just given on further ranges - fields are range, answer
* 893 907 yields 9.892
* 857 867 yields 10.12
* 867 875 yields 9.706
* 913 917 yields 10.45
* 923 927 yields 10.01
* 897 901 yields 10.77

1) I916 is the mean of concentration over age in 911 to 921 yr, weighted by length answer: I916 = 10.5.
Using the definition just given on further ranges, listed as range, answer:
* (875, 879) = 9.96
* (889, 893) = 10.6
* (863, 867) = 10.4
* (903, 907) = 10.8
